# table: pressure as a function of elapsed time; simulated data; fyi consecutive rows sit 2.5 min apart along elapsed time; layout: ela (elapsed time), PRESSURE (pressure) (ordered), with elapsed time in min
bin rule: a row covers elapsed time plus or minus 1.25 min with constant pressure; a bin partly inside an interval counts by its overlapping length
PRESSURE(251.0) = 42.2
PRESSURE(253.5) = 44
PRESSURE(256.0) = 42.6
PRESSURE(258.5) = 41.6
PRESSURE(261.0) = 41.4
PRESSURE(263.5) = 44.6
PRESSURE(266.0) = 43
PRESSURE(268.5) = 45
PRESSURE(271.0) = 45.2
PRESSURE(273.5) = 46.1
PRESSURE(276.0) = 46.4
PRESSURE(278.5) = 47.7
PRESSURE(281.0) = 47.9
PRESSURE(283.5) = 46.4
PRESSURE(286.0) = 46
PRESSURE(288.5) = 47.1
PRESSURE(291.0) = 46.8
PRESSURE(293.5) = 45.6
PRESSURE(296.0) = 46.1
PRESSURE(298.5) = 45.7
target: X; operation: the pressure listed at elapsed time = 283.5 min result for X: 46.4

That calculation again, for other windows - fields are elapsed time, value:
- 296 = 46.1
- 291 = 46.8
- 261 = 41.4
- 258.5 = 41.6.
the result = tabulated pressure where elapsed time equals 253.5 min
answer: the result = 44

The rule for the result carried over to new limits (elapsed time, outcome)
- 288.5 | 47.1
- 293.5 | 45.6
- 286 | 46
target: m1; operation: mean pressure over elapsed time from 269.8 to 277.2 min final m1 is 45.9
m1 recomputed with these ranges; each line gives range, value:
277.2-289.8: 47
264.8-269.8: 44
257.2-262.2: 41.5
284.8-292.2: 46.6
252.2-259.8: 42.7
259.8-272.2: 43.8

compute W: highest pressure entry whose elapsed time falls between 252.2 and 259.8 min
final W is 44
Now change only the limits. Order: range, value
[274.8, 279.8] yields 47.7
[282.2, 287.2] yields 46.4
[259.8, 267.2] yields 44.6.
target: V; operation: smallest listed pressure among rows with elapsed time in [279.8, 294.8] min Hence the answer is 45.6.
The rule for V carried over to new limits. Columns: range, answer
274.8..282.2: 46.4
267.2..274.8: 45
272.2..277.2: 46.1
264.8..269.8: 43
